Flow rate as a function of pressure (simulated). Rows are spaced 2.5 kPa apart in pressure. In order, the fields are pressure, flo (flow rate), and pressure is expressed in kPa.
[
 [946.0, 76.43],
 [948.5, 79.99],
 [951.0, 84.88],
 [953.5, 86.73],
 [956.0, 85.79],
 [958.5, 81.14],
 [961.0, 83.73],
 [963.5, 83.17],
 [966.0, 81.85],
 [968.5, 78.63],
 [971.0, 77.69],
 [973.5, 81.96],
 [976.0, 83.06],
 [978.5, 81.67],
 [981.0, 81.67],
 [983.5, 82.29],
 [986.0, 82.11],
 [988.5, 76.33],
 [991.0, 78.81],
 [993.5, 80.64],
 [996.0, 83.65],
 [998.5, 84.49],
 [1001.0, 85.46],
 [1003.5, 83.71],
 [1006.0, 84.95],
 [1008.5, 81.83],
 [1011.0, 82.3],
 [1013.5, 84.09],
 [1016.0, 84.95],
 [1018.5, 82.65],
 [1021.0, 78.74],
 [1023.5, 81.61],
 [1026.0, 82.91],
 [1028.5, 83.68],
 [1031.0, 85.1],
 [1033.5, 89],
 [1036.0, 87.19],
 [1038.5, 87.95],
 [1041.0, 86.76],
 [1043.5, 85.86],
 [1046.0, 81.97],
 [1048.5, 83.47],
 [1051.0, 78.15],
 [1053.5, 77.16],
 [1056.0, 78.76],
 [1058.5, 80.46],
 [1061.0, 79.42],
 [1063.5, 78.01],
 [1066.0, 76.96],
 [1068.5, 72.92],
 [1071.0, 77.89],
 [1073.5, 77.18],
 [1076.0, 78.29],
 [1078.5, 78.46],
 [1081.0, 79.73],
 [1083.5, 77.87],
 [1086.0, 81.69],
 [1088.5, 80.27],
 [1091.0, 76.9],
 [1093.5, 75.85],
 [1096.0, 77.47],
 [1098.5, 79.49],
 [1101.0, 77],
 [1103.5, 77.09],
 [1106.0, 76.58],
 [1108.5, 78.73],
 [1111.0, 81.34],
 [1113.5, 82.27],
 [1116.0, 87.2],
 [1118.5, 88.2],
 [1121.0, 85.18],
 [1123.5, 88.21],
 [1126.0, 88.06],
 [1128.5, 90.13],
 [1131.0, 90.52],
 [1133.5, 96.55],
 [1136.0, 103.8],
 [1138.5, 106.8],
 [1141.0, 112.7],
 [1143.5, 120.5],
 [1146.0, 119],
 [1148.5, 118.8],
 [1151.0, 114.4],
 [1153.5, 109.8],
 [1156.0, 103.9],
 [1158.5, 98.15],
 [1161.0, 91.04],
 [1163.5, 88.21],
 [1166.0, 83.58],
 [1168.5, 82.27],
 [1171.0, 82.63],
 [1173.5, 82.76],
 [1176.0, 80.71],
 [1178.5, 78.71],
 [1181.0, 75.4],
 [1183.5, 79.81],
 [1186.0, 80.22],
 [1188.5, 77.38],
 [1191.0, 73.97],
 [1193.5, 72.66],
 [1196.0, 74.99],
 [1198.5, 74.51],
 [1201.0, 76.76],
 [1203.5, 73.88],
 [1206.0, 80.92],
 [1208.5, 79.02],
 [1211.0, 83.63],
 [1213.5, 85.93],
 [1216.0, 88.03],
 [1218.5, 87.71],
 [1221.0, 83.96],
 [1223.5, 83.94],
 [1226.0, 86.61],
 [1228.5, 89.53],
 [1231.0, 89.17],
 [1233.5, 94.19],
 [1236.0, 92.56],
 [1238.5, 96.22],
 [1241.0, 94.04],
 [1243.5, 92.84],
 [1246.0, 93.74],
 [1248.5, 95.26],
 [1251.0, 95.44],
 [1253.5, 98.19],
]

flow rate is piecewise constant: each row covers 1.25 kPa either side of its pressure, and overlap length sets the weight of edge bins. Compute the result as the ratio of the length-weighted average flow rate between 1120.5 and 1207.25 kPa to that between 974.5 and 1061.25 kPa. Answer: 1.09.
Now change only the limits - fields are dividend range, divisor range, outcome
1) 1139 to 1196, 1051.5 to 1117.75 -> 1.17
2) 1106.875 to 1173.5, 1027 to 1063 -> 1.15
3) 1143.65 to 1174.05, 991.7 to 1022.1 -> 1.19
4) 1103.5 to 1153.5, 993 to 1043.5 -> 1.14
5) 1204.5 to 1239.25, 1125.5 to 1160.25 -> 0.83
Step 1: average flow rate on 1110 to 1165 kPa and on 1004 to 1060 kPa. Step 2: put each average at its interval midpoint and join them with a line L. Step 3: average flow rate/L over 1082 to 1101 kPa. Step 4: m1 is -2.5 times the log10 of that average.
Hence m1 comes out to 0.17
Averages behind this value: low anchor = 83.2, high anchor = 98.4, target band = 78.4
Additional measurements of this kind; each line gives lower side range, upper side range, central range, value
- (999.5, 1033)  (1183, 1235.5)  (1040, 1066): 0.03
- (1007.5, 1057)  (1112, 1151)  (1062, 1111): 0.18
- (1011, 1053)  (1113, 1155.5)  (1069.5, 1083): 0.17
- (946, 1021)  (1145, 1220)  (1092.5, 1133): 0.03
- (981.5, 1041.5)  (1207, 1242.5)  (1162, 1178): 0.05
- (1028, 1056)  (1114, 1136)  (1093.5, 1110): 0.14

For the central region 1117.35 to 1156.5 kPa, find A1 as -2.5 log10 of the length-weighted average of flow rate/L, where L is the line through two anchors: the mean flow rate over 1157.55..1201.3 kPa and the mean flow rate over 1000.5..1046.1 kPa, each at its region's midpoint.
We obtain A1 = -0.24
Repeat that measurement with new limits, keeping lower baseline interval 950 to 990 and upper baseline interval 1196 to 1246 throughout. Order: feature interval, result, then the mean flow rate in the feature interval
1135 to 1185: -0.14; 96.5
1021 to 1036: -0.02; 84.2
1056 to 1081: 0.08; 77.9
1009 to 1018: -0.01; 83.5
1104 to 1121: 0.02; 82.4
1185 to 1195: 0.13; 75.9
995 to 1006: -0.03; 84.4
